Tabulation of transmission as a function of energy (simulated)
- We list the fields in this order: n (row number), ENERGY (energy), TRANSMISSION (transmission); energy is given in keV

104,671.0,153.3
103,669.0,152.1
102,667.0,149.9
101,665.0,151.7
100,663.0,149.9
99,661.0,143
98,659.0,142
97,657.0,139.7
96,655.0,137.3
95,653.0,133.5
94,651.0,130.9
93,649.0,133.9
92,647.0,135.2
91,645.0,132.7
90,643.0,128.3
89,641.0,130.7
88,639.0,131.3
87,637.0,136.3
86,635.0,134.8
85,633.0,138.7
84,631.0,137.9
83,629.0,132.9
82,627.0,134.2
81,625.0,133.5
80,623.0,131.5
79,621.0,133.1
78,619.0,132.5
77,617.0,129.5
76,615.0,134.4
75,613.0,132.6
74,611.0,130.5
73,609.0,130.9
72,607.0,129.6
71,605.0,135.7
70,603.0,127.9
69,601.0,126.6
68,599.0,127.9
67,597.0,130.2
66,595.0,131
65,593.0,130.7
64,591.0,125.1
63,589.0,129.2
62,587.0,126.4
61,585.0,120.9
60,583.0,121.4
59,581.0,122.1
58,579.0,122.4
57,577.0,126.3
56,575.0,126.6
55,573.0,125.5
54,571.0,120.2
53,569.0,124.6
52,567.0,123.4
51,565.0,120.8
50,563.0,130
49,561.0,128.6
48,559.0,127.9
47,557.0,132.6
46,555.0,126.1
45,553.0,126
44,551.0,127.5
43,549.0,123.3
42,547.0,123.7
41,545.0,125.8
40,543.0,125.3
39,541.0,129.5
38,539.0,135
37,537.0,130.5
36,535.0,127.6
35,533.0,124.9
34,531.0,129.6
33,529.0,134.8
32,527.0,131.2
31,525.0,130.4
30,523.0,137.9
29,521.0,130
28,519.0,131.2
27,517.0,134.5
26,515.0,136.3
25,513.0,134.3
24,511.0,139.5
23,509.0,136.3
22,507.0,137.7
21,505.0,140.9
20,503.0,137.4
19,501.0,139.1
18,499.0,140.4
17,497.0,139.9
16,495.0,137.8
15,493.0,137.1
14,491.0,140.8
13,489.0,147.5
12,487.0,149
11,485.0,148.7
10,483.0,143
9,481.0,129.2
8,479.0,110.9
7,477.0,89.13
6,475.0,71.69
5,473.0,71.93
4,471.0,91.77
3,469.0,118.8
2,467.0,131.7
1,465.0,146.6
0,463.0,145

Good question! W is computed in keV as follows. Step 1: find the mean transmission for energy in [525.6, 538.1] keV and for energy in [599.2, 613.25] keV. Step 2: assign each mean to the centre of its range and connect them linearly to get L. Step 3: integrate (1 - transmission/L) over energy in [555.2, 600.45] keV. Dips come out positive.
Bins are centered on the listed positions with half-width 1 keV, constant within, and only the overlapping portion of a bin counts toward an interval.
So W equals 1.40 keV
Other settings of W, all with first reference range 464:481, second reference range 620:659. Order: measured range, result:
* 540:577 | -1.8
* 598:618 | -0.3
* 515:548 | -4.2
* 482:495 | -4.3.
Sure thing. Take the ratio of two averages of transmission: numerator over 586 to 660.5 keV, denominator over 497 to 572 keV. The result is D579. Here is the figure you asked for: 1.0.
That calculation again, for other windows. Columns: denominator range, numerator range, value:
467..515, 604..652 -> 1.04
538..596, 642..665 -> 1.09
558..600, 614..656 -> 1.06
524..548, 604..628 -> 1.03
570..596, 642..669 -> 1.11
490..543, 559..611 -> 0.94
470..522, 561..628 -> 1.00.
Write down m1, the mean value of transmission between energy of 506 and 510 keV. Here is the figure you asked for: 137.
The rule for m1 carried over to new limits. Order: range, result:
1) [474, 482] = 100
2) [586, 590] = 128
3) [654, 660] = 140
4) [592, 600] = 130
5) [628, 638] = 136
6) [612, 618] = 132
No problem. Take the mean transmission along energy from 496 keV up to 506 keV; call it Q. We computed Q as 140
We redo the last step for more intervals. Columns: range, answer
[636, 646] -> 132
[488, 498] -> 141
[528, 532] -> 132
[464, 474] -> 112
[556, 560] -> 130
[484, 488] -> 149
